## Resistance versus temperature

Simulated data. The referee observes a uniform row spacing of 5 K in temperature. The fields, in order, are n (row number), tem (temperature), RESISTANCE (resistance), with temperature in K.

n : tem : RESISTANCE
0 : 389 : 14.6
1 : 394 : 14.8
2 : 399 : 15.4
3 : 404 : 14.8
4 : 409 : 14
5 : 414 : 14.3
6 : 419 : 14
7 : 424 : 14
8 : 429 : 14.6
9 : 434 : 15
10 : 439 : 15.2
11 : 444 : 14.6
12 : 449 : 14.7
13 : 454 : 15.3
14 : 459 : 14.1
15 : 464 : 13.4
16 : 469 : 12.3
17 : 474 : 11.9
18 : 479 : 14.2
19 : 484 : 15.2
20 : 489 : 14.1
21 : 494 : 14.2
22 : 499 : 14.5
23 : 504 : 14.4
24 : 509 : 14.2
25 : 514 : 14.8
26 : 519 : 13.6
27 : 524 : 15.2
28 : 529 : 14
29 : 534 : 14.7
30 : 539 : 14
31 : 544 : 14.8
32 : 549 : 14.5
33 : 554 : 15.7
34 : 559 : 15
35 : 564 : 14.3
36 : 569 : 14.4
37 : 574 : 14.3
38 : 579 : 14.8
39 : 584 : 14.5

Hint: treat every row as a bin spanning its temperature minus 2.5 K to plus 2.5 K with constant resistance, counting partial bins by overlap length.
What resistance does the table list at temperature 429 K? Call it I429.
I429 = 14.6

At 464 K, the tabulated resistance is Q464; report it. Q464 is 13.4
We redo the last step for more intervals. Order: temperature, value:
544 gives 14.8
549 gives 14.5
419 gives 14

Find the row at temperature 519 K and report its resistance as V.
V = 13.6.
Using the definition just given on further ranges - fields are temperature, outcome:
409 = 14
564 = 14.3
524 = 15.2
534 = 14.7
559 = 15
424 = 14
